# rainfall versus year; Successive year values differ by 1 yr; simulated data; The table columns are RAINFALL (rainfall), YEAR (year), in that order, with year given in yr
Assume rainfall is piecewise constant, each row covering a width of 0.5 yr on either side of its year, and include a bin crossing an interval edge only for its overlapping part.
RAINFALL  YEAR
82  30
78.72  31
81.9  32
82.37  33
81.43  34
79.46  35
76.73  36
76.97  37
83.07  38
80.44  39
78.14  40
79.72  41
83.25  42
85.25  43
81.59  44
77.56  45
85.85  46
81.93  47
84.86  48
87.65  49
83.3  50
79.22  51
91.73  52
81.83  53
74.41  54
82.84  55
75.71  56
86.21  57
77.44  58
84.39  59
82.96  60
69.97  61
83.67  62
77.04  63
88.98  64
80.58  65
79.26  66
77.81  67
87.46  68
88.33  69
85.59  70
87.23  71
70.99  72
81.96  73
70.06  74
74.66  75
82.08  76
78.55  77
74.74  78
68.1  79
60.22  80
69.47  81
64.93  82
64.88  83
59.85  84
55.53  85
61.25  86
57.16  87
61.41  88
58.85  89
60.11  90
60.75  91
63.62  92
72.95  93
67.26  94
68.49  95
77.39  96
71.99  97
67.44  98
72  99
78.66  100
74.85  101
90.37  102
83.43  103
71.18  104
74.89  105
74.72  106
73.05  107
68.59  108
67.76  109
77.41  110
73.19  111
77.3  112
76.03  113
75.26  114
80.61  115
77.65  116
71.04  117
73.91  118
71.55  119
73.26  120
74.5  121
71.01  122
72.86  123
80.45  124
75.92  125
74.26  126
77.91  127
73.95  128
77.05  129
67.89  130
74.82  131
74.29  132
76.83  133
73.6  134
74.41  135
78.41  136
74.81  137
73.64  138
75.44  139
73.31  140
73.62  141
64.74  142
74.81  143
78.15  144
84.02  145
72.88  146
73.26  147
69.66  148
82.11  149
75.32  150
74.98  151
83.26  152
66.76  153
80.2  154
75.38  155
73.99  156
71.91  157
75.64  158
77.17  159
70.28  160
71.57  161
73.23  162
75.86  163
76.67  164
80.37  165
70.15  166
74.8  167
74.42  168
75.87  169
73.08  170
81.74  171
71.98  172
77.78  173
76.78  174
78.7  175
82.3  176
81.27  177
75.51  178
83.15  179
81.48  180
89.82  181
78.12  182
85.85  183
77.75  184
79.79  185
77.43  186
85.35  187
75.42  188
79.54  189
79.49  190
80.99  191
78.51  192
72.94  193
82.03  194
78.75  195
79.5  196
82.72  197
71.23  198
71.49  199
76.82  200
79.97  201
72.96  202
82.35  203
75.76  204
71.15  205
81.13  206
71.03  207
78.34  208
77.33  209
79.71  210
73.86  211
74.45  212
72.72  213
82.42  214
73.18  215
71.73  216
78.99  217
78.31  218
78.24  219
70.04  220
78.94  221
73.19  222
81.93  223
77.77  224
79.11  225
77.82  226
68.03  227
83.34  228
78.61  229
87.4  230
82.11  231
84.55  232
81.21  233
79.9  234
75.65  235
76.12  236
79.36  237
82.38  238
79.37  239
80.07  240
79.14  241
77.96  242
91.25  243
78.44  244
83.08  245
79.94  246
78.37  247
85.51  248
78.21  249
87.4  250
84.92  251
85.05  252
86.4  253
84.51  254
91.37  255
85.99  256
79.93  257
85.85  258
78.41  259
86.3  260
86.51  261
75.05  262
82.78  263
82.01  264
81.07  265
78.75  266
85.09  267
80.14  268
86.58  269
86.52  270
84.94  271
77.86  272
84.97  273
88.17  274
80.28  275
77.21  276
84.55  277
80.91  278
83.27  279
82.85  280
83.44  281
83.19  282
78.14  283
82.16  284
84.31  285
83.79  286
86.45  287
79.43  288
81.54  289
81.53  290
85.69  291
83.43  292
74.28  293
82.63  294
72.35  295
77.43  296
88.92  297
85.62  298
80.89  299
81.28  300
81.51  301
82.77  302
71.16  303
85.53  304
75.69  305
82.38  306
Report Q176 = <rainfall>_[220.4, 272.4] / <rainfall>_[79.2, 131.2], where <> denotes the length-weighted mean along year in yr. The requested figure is 1.1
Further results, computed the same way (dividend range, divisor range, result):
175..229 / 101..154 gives 1.04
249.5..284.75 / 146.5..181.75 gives 1.09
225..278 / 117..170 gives 1.10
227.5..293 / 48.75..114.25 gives 1.10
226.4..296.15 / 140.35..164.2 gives 1.10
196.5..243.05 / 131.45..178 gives 1.03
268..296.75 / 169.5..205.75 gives 1.04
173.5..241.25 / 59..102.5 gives 1.08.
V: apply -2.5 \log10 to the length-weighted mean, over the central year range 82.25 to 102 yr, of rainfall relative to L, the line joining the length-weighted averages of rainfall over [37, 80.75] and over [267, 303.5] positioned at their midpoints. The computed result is 0.21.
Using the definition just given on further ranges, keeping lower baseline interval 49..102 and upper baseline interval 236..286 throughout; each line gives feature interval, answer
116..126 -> 0.03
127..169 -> 0.04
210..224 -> 0.06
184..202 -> 0.02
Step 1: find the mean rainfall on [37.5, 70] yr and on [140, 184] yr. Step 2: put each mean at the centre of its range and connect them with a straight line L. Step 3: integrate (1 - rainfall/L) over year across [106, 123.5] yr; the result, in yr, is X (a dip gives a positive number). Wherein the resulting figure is 1.1 yr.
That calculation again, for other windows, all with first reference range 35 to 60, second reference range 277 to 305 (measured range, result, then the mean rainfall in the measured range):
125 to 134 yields 0.8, 74.6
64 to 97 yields 4.2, 71.3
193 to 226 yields 2.0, 76.7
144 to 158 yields 1.0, 75.8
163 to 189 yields 1.0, 78.6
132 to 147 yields 1.2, 74.8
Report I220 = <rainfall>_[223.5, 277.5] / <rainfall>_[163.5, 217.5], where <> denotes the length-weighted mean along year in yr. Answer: 1.05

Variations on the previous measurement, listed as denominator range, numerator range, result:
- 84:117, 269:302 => 1.16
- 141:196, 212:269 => 1.05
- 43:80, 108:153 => 0.93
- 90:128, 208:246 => 1.07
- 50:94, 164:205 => 1.05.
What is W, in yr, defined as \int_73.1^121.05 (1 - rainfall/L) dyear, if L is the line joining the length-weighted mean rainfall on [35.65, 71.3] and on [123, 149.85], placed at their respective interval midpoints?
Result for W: 4.44 yr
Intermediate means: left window 81.9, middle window 71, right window 75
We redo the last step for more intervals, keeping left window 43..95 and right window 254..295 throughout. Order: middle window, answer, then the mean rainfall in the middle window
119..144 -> 1.1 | 74.3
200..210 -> 0.4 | 76.8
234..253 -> 0.0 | 81.3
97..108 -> 0.2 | 75.5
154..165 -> 0.5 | 74.7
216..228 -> 0.6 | 76.7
